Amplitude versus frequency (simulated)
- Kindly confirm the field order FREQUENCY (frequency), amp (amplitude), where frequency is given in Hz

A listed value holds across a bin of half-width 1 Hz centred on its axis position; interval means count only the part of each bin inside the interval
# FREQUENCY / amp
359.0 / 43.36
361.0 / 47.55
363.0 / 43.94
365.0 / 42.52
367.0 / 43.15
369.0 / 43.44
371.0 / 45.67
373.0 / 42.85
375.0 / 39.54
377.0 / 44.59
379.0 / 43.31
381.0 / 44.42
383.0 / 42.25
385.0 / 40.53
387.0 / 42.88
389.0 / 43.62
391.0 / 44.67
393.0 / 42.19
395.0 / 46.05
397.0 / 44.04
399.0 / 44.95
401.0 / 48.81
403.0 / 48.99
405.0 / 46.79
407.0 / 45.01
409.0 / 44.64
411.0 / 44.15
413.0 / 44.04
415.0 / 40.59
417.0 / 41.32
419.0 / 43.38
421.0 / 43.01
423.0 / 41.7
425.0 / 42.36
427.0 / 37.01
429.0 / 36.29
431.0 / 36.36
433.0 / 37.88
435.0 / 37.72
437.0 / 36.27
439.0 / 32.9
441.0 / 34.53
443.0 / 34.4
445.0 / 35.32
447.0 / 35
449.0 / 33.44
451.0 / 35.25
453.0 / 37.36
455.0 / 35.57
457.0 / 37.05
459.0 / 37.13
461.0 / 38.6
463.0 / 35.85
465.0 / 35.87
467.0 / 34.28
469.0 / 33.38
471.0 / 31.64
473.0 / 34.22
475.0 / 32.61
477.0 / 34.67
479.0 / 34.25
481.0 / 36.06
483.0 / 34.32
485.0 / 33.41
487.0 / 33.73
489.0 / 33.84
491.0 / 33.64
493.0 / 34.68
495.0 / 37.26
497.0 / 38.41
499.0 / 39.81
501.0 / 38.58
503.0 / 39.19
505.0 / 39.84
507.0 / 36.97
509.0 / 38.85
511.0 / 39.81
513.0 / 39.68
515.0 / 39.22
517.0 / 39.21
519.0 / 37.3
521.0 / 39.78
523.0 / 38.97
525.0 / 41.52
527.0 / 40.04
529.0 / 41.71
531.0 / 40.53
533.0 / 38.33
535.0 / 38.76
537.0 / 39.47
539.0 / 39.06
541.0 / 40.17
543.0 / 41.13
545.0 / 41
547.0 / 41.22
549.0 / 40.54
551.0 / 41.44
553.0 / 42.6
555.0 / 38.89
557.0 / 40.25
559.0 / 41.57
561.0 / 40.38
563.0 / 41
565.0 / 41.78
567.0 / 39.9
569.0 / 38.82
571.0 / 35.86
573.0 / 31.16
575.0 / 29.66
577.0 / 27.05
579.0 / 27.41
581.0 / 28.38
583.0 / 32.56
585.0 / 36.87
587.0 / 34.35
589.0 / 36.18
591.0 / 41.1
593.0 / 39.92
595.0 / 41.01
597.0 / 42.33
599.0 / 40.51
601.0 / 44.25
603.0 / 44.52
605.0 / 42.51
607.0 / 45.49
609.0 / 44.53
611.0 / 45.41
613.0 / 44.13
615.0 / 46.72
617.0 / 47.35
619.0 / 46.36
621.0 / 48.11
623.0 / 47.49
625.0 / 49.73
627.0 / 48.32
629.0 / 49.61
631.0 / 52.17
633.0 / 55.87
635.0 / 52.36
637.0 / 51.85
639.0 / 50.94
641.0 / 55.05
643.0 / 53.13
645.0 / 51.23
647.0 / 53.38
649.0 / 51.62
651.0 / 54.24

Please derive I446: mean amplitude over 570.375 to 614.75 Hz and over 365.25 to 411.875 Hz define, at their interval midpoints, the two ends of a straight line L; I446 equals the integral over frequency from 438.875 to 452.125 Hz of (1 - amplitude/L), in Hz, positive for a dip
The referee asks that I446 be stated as 2.5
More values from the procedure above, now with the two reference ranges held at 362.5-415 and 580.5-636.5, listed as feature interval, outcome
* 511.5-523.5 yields 1.36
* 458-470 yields 2.24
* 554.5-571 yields 1.49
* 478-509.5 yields 5.48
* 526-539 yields 1.27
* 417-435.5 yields 1.84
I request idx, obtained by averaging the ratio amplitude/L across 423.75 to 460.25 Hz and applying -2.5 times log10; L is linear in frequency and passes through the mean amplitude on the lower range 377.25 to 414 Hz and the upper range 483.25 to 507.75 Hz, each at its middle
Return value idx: 0.128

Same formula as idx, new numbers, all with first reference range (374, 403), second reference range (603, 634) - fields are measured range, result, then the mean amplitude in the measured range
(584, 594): 0.24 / 37.7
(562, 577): 0.28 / 36.2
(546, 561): 0.14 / 40.9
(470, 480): 0.33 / 33.5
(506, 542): 0.17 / 39.4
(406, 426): 0.03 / 43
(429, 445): 0.24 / 35.7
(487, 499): 0.26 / 35.8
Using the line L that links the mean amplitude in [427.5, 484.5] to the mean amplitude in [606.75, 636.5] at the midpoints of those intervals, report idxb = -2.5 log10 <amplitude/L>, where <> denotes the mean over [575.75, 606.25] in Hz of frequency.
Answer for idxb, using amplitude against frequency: 0.23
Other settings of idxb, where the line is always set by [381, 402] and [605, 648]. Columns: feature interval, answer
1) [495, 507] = 0.20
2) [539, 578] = 0.23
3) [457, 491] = 0.30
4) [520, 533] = 0.17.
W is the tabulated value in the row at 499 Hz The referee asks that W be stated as 39.81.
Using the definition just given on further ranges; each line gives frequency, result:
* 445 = 35.32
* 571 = 35.86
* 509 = 38.85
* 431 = 36.36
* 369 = 43.44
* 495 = 37.26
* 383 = 42.25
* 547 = 41.22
